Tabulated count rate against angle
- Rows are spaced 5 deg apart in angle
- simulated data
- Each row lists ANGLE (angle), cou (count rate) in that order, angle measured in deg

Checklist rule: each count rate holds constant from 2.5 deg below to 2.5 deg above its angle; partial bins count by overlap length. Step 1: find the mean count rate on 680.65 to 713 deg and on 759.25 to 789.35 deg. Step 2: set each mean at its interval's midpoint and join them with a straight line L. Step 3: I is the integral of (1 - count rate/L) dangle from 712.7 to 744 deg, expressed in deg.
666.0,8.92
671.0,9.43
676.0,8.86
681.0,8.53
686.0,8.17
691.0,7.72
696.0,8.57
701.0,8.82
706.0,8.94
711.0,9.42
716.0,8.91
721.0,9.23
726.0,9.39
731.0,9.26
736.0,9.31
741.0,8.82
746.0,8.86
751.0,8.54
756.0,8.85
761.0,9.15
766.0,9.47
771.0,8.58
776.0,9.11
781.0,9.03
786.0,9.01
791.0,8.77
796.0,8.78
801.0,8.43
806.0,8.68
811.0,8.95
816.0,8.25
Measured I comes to -1.36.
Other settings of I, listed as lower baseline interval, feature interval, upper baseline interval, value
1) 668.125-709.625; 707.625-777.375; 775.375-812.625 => -2.5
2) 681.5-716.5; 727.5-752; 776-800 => -0.7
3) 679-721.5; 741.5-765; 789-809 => -0.6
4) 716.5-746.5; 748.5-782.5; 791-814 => -0.1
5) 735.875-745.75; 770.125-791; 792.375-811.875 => -0.4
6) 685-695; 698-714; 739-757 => -1.6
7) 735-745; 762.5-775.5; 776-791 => -0.1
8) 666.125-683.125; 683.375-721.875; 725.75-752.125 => 1.2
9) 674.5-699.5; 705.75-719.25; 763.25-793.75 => -0.9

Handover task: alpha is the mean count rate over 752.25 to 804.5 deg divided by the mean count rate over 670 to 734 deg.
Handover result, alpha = 1.0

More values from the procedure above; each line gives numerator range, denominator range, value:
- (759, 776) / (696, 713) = 1.01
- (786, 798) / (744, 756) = 1.01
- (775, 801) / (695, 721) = 0.99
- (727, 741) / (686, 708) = 1.09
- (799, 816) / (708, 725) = 0.94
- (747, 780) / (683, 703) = 1.08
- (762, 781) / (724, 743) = 0.98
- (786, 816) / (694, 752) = 0.97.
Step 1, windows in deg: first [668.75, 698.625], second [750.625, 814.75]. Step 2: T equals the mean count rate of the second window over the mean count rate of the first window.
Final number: 1.04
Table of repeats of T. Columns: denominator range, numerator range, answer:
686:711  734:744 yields 1.06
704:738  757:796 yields 0.98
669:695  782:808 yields 1.03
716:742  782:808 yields 0.95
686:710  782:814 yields 1.03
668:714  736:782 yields 1.03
